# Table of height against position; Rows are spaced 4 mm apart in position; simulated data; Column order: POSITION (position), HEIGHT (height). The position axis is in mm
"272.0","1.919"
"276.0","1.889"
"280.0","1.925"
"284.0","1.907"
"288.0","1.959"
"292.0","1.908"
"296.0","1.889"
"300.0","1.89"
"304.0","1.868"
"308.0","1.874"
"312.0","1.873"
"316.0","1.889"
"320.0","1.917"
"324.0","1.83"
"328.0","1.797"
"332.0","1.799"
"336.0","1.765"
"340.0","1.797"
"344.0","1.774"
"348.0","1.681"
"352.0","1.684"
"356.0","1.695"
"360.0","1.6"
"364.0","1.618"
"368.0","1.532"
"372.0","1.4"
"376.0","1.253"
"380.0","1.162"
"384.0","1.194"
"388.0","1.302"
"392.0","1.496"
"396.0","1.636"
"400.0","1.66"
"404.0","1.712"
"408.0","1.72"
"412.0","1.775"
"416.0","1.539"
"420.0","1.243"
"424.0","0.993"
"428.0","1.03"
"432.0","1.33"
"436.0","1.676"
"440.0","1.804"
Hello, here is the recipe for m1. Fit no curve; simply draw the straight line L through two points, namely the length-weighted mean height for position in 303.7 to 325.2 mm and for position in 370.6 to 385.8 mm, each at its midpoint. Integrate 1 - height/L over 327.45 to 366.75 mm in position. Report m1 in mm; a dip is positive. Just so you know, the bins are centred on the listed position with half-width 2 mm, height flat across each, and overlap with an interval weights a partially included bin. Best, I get -4.1 mm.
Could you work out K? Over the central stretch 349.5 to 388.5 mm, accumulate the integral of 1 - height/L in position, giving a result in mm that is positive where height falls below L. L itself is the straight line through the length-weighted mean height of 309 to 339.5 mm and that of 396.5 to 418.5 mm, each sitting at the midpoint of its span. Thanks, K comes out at 6.6 mm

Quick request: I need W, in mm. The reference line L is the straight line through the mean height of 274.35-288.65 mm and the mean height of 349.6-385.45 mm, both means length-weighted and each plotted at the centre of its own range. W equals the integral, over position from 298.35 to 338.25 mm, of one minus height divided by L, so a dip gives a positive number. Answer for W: -2.92 mm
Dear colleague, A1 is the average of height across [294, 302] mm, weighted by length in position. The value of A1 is 1.89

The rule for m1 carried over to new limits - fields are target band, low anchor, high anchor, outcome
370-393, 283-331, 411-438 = 3.77 mm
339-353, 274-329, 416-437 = -0.57 mm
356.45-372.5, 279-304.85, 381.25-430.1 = 0.43 mm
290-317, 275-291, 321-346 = -0.19 mm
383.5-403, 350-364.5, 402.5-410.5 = 2.42 mm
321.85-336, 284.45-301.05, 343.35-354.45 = -0.20 mm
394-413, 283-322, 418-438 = -4.39 mm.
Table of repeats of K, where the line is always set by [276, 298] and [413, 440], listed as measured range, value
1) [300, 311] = -0.2 mm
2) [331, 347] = -0.7 mm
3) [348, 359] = -0.2 mm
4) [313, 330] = -0.8 mm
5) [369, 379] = 1.5 mm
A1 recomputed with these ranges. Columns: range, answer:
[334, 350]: 1.75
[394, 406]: 1.67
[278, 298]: 1.92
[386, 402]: 1.52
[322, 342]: 1.8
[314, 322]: 1.9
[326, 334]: 1.8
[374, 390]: 1.23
